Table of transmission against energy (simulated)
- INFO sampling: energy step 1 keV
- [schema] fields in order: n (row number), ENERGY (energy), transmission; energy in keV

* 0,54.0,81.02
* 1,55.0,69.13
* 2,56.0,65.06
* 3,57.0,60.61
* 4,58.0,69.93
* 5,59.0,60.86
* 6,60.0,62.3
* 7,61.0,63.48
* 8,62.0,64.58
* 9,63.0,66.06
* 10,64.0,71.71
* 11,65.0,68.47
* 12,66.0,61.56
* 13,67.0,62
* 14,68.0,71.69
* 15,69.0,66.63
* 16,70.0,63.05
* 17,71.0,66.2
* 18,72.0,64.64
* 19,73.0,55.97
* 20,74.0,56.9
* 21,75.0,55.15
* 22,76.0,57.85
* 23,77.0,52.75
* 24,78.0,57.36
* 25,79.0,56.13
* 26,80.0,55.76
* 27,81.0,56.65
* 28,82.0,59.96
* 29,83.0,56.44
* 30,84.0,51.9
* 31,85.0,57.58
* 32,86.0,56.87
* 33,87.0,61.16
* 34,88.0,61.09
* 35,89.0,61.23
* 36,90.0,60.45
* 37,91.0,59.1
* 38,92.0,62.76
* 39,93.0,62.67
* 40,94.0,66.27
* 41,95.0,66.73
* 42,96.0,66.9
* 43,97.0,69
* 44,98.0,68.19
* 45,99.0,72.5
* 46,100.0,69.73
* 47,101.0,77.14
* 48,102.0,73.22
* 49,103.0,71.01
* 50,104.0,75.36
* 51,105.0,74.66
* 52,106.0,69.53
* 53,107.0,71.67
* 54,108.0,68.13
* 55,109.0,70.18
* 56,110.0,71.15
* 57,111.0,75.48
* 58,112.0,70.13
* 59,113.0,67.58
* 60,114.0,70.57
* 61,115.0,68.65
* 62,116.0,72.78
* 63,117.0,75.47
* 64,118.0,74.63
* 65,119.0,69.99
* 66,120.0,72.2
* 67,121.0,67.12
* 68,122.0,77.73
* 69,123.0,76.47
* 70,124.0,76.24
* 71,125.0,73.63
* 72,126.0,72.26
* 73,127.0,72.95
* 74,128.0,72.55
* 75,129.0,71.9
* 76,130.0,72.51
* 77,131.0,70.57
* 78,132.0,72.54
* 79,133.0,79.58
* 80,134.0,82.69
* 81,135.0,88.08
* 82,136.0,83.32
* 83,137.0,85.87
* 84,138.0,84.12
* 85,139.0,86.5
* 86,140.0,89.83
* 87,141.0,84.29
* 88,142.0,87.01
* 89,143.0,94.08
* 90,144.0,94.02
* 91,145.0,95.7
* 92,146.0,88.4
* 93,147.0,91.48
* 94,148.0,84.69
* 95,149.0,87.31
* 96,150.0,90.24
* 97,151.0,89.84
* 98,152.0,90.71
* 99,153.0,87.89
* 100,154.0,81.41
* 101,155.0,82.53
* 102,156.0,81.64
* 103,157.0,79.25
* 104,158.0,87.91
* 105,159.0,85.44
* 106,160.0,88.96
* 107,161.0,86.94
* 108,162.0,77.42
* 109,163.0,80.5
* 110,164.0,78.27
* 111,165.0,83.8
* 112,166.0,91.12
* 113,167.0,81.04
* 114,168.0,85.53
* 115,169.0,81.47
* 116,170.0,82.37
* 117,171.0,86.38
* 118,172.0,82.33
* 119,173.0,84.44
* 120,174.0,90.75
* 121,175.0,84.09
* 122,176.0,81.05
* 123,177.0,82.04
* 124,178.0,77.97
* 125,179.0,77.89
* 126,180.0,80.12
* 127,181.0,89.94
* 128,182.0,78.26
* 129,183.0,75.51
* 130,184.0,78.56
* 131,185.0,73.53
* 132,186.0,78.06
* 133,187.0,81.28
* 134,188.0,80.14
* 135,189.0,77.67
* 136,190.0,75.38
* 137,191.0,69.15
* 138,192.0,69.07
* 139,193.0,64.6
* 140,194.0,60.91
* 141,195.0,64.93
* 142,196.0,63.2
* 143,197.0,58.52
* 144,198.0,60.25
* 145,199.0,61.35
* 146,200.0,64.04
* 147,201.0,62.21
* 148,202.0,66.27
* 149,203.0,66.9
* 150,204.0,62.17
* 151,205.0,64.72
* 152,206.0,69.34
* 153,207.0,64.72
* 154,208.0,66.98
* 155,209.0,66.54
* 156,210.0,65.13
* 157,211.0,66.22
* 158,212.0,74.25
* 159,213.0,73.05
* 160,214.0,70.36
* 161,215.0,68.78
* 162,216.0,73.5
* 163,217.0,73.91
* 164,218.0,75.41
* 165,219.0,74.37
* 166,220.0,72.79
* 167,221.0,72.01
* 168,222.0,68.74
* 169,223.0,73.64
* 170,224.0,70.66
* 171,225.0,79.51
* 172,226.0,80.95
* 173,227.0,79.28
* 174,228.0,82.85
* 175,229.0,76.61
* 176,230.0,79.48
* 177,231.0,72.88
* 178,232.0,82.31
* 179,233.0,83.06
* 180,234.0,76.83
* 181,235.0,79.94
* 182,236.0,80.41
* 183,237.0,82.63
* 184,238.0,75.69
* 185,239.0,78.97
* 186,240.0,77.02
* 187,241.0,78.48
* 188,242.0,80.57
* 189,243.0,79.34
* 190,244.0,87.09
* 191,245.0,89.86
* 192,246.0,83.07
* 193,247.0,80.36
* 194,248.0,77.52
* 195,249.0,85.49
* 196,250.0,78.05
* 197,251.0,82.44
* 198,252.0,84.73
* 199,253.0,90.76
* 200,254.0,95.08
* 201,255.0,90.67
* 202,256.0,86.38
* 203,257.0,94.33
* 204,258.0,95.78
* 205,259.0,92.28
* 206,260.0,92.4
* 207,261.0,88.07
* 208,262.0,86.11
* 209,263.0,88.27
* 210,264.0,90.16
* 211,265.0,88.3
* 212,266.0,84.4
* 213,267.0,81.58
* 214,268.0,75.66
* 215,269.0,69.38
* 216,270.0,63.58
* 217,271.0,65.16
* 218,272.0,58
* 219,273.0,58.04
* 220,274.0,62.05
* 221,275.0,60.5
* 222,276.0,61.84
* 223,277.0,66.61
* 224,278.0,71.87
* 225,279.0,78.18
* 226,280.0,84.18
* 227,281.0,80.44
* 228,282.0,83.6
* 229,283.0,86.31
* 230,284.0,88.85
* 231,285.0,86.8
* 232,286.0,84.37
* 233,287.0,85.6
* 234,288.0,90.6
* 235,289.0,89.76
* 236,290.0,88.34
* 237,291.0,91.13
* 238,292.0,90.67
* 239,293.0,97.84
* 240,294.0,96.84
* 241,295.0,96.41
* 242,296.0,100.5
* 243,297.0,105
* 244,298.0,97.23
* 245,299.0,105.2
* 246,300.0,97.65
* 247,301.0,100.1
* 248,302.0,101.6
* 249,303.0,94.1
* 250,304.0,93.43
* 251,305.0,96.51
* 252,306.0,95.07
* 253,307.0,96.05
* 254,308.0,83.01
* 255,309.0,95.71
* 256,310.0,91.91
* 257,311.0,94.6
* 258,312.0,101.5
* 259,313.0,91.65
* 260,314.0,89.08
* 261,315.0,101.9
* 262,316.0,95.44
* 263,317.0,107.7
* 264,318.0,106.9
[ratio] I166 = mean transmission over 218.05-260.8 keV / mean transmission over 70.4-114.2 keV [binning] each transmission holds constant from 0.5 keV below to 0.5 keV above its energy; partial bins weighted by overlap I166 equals 1.27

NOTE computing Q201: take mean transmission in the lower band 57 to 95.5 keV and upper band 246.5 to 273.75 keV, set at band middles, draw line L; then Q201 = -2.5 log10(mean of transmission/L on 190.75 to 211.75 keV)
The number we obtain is 0.17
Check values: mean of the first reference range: 61.4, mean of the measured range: 64.7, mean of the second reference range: 82.1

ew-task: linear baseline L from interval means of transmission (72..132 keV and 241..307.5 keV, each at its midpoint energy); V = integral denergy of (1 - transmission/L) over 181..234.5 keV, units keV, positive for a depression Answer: 4.5 keV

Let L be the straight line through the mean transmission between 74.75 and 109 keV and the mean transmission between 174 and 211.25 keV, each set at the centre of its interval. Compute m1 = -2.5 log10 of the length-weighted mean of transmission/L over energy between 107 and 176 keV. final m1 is -0.193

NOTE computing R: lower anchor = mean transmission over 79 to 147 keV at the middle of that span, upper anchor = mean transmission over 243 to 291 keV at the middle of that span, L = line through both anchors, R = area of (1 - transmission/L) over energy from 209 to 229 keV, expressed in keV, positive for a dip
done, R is 1.4 keV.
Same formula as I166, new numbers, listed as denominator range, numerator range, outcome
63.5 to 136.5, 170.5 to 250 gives 1.11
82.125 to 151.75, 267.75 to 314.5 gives 1.16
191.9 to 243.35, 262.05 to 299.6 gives 1.15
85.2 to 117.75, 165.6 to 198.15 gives 1.13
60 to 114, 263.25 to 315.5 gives 1.34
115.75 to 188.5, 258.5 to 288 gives 0.96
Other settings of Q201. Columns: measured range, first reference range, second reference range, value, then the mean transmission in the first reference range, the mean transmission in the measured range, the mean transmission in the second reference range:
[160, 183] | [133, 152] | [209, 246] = 0.016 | 88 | 82.9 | 76.5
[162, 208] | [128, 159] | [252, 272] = 0.133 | 84.7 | 74.9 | 84.5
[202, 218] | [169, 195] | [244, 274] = 0.164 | 78.3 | 68.6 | 82.3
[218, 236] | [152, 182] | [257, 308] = 0.105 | 83.5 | 76.9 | 85.7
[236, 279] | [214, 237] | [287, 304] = 0.066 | 76.3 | 80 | 96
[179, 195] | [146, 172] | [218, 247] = 0.101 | 85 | 75.2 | 78.5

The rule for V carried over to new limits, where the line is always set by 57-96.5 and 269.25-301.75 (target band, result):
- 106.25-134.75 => -2.90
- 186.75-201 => 1.23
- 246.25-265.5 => -1.73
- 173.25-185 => -1.44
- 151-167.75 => -3.35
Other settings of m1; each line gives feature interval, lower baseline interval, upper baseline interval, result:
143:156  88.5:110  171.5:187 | -0.16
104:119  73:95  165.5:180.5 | -0.09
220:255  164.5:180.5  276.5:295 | 0.06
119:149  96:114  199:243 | -0.13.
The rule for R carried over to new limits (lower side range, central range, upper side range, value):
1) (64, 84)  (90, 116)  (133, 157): 0.68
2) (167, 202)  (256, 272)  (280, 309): 0.90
